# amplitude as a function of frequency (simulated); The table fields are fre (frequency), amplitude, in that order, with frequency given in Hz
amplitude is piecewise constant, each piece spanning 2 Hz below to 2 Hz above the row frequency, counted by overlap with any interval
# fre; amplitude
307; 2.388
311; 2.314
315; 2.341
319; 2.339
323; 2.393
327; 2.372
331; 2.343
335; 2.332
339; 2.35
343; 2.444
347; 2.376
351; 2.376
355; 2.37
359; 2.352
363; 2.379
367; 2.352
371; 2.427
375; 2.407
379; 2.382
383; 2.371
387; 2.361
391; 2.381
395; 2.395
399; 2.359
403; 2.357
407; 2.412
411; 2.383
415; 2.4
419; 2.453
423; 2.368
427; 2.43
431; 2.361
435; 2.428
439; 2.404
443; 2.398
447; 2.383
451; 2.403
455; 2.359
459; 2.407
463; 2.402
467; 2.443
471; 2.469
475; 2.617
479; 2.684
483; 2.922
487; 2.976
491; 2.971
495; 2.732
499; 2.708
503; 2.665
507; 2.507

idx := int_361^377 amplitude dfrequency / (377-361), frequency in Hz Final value 2.39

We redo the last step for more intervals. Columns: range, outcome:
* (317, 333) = 2.36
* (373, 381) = 2.39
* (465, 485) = 2.63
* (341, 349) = 2.41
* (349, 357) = 2.37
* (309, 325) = 2.35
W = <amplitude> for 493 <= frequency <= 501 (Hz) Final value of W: 2.72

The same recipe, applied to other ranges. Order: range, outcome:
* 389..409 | 2.38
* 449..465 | 2.39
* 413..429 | 2.41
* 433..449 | 2.4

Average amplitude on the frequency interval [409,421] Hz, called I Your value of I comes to 2.41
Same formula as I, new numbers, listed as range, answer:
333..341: 2.34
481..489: 2.95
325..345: 2.37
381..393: 2.37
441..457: 2.39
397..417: 2.38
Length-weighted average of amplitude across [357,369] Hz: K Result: 2.36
